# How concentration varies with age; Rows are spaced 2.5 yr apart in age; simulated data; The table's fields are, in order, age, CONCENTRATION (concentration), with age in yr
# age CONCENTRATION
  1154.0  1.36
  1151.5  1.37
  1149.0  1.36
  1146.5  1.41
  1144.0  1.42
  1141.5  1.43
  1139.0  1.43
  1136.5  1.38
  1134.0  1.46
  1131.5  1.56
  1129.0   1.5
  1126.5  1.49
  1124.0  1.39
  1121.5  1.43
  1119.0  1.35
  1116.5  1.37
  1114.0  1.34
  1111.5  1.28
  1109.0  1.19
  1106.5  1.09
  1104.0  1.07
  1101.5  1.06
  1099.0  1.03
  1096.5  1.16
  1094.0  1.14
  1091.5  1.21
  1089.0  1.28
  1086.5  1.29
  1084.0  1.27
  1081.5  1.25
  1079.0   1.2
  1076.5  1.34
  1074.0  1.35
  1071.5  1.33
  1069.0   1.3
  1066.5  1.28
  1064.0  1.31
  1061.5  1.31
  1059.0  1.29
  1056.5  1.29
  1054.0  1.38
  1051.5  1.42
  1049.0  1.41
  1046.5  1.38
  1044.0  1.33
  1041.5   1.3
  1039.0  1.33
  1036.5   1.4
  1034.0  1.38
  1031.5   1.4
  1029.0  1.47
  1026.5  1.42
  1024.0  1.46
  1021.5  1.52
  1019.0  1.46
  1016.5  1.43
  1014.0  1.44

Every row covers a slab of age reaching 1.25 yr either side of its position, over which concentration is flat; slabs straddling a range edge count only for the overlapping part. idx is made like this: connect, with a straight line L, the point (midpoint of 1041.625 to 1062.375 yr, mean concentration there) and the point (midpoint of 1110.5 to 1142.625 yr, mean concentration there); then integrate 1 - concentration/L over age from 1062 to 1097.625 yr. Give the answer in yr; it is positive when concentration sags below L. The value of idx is 2.8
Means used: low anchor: 1.35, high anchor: 1.42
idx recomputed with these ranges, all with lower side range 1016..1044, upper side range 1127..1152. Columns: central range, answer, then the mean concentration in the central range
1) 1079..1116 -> 6.03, 1.19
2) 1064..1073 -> 0.72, 1.31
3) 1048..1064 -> 0.80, 1.35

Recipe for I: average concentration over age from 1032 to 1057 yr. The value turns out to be 1.37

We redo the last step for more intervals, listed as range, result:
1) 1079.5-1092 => 1.26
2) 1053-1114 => 1.24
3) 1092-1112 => 1.12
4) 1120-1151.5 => 1.43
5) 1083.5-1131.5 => 1.27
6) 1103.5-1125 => 1.28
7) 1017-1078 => 1.37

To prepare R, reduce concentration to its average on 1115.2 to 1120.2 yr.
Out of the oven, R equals 1.36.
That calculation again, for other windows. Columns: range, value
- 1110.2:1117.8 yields 1.33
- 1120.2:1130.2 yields 1.45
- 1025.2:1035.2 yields 1.42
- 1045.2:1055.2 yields 1.4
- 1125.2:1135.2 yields 1.5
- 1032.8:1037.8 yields 1.39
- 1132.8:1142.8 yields 1.42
